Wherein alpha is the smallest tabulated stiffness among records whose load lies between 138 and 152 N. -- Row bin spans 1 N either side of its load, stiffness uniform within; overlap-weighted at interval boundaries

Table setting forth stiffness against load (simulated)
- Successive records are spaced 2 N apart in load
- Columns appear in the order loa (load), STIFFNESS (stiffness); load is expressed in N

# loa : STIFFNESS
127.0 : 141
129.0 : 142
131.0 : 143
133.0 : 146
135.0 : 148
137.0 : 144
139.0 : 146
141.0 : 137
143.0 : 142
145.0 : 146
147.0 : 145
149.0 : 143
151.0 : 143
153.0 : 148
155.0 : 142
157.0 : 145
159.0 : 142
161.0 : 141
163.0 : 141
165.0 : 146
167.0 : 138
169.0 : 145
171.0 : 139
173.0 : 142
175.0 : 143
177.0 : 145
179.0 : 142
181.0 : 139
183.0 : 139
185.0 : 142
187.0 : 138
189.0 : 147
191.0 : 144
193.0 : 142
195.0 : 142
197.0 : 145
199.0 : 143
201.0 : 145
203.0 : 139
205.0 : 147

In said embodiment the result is 137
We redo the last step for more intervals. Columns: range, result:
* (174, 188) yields 138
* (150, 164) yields 141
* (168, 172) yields 139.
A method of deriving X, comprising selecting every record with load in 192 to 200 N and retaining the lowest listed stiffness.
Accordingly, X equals 142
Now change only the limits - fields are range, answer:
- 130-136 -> 143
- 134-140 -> 144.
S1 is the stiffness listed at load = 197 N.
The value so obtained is 145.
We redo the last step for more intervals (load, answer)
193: 142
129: 142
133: 146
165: 146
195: 142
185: 142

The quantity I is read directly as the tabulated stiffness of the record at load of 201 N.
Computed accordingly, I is 145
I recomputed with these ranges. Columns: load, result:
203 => 139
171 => 139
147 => 145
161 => 141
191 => 144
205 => 147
